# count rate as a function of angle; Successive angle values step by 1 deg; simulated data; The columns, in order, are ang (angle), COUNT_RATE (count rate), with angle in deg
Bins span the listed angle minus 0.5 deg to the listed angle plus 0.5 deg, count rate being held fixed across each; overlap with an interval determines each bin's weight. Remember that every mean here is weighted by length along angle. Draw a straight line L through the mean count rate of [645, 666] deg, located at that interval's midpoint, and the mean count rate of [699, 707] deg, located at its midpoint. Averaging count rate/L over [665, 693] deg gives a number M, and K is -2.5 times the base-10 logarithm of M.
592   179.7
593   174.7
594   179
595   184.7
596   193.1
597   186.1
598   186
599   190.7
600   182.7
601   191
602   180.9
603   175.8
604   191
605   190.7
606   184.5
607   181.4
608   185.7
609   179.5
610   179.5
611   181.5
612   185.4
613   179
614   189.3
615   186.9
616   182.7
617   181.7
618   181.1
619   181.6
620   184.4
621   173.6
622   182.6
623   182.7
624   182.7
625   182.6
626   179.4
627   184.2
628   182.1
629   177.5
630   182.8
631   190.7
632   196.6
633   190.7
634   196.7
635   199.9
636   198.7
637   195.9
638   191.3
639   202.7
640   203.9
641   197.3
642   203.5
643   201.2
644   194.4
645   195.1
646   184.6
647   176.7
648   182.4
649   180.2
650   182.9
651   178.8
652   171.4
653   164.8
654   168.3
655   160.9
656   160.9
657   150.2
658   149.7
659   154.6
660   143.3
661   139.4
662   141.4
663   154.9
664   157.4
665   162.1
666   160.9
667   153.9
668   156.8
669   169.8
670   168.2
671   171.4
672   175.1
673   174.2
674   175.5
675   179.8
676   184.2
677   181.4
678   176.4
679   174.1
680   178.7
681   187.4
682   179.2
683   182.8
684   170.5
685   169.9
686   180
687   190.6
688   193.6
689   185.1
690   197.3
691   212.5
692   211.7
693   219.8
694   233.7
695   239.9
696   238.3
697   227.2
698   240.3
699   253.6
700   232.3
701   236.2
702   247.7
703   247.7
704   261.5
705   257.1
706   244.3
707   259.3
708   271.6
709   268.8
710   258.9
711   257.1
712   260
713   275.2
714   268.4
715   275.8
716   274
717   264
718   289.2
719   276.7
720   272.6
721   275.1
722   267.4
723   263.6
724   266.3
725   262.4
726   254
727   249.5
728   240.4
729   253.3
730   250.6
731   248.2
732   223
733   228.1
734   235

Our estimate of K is 0.15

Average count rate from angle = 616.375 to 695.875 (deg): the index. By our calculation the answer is 181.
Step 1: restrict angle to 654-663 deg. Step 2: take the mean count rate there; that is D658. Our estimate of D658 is 151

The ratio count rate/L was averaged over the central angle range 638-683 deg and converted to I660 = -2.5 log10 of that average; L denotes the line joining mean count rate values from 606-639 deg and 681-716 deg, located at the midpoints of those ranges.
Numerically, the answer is 0.20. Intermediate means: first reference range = 186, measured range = 173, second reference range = 231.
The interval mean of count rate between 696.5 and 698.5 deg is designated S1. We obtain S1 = 234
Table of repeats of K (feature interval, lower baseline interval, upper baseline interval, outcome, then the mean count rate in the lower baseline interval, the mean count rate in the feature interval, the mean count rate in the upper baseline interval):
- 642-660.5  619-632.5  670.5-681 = 0.04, 183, 173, 178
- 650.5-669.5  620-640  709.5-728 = 0.33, 188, 158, 267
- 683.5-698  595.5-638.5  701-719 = 0.20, 186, 206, 263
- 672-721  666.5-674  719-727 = -0.04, 168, 226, 266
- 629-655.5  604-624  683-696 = 0.01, 183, 188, 201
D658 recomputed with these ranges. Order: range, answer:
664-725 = 220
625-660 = 183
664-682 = 172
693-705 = 241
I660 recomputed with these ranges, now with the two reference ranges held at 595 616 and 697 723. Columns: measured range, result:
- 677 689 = 0.31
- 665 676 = 0.35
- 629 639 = 0.07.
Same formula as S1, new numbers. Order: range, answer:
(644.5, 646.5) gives 190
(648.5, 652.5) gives 178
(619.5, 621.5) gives 179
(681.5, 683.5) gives 181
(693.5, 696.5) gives 237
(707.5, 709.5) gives 270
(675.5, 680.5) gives 179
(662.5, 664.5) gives 156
